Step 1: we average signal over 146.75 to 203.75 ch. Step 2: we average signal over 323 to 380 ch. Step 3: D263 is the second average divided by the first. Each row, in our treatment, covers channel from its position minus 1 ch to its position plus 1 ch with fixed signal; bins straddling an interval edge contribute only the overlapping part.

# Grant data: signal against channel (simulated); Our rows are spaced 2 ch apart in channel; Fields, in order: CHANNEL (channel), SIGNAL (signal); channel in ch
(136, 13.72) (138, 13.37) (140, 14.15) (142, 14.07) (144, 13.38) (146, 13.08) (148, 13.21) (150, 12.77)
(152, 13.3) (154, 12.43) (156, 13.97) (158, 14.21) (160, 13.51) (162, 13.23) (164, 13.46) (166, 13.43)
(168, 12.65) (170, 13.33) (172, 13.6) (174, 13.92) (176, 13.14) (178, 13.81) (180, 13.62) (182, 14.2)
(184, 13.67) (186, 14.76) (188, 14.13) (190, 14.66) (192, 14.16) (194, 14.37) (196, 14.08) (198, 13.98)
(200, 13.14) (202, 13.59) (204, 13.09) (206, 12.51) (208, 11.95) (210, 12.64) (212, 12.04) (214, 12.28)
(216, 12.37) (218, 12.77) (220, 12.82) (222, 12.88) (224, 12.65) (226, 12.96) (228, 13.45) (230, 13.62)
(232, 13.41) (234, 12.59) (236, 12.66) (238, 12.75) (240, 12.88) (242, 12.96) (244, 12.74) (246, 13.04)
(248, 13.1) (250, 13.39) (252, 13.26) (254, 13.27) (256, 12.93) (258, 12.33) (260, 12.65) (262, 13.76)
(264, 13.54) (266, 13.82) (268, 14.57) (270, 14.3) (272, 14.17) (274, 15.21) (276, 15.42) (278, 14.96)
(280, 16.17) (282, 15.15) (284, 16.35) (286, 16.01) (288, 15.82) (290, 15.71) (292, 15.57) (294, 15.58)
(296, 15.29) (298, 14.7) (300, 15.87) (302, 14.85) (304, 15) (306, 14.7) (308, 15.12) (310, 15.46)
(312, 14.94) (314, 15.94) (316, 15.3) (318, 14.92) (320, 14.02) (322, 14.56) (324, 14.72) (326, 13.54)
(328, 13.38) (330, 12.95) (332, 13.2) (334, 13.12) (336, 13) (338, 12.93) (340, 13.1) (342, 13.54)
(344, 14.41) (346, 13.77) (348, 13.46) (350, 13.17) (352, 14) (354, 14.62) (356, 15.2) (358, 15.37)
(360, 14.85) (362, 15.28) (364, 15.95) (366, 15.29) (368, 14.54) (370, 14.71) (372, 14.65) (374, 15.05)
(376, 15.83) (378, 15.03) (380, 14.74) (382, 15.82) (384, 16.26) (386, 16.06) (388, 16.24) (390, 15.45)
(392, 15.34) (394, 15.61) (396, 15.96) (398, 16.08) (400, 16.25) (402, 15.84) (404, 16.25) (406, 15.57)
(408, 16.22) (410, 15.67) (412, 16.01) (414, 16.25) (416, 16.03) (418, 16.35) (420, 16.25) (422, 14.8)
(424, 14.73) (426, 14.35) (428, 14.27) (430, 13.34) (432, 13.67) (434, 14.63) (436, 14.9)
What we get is 1.04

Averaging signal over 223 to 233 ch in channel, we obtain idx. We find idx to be 13.2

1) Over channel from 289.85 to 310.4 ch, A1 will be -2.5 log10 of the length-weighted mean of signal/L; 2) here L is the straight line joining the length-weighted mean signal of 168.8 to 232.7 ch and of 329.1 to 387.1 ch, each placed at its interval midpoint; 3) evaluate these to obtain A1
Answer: -0.09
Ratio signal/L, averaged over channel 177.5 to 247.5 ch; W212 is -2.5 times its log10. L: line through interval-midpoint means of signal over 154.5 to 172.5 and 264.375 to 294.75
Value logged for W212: 0.08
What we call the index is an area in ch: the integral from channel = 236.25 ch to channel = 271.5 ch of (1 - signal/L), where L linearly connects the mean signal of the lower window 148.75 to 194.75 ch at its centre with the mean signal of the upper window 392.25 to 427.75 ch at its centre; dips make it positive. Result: 2.8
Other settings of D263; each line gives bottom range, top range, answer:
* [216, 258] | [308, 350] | 1.08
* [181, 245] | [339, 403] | 1.14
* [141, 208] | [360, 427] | 1.15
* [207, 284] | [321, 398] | 1.09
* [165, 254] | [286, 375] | 1.10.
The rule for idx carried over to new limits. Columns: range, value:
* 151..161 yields 13.5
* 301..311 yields 15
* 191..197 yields 14.2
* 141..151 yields 13.3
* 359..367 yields 15.3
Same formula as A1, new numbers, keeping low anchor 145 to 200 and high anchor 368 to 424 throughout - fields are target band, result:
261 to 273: 0.04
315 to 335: 0.08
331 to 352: 0.14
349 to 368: 0.04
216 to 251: 0.10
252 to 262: 0.12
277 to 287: -0.08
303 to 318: -0.02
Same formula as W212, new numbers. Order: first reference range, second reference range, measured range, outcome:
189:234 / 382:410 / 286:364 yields 0.02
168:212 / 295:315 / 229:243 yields 0.10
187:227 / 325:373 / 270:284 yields -0.12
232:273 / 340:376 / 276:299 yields -0.14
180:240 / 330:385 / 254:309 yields -0.07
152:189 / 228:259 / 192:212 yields 0.01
